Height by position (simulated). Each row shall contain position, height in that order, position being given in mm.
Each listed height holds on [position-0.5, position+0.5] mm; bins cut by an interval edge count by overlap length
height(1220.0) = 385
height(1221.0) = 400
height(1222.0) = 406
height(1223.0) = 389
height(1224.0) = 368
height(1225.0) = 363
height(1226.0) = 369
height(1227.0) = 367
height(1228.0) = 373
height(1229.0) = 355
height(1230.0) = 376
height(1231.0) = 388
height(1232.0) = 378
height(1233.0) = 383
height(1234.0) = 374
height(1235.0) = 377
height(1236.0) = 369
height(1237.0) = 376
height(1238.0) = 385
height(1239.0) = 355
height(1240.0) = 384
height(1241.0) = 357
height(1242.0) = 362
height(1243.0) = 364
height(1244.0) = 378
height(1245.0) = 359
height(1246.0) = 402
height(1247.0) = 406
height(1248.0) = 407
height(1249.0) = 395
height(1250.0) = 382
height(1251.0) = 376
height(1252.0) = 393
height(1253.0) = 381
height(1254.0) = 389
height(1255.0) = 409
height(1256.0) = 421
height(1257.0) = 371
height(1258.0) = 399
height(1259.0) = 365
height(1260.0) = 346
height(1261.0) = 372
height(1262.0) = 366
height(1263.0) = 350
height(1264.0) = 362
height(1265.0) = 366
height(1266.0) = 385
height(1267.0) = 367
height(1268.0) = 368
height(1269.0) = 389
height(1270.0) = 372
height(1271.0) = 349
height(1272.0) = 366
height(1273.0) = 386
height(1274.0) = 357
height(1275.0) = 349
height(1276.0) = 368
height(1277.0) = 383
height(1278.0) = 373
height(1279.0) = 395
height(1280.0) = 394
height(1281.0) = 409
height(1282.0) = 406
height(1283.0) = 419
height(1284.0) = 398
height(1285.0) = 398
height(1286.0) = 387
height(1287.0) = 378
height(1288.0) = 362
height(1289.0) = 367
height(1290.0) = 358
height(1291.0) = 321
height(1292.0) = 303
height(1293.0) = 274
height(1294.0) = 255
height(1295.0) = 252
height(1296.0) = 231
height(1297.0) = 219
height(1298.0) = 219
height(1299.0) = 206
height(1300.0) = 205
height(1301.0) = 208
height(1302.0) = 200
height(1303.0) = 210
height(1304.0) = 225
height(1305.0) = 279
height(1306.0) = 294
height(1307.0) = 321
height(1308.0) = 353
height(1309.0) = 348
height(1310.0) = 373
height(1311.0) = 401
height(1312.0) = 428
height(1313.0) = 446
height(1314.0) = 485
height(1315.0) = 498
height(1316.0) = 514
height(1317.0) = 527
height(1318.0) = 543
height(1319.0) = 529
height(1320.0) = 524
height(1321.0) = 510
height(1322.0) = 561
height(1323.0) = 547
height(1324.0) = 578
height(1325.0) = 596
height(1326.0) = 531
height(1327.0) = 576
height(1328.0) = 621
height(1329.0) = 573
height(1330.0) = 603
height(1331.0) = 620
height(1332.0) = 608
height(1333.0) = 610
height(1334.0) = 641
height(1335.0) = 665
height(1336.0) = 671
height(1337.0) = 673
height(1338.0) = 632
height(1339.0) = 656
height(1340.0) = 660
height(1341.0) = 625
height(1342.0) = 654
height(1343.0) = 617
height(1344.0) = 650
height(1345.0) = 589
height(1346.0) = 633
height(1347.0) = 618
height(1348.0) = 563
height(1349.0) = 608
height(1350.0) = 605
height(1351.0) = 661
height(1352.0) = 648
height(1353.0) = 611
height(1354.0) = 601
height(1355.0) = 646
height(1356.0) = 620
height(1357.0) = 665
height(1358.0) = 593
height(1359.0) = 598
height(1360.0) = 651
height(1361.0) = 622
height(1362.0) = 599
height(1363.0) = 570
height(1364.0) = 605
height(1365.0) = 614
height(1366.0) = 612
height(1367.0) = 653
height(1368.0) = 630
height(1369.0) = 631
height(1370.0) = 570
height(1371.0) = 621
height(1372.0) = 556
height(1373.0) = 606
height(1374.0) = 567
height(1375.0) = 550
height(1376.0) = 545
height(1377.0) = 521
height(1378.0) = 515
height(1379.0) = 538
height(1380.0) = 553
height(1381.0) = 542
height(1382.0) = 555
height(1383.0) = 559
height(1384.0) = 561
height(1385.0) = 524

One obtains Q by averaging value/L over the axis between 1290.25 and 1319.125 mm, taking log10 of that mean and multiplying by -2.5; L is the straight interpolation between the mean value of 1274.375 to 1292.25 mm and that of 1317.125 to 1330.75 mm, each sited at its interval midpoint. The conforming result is 0.41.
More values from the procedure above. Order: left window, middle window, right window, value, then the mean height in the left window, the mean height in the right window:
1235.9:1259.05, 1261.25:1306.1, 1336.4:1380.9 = 0.34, 383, 608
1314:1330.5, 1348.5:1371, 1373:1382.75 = -0.13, 550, 547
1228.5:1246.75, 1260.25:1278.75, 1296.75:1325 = 0.04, 374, 389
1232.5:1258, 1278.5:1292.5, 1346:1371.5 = 0.22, 383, 617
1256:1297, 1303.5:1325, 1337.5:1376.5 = 0.09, 359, 614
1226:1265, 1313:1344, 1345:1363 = -0.05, 377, 618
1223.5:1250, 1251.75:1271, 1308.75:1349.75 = 0.14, 376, 570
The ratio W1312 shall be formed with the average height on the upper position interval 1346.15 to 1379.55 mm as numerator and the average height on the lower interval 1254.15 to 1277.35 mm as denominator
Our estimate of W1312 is 1.6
